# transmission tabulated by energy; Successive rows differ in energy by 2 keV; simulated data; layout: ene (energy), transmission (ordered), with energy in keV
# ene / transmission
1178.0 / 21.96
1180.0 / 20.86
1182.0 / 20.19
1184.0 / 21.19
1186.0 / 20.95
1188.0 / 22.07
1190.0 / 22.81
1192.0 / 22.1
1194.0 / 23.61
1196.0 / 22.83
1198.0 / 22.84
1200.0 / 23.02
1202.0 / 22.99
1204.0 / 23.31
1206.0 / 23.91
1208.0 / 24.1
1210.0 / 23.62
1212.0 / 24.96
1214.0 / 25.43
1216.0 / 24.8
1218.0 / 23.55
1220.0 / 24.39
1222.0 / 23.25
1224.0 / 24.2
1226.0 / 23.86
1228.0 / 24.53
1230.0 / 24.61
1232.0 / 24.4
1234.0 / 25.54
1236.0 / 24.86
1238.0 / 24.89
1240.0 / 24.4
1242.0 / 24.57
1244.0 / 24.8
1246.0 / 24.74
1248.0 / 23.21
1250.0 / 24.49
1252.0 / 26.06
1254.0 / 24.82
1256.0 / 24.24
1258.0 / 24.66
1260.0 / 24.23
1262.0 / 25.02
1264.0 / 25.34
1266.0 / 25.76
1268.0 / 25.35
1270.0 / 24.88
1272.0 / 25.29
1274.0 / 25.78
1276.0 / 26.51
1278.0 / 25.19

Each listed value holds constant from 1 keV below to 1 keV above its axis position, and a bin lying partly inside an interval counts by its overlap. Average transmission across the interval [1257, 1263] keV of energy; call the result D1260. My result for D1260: 24.6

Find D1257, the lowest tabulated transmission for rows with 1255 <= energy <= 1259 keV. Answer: 24.24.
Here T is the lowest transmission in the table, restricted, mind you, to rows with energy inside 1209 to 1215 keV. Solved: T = 23.62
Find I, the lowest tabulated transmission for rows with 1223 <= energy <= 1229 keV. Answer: 23.86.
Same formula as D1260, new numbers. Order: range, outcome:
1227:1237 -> 24.8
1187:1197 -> 22.7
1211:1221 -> 24.6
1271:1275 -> 25.5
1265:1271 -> 25.3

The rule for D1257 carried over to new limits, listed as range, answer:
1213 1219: 23.55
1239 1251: 23.21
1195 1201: 22.83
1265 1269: 25.35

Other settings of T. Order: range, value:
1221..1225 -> 23.25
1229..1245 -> 24.4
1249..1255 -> 24.49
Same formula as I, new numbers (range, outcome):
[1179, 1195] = 20.19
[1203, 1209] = 23.31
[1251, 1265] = 24.23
